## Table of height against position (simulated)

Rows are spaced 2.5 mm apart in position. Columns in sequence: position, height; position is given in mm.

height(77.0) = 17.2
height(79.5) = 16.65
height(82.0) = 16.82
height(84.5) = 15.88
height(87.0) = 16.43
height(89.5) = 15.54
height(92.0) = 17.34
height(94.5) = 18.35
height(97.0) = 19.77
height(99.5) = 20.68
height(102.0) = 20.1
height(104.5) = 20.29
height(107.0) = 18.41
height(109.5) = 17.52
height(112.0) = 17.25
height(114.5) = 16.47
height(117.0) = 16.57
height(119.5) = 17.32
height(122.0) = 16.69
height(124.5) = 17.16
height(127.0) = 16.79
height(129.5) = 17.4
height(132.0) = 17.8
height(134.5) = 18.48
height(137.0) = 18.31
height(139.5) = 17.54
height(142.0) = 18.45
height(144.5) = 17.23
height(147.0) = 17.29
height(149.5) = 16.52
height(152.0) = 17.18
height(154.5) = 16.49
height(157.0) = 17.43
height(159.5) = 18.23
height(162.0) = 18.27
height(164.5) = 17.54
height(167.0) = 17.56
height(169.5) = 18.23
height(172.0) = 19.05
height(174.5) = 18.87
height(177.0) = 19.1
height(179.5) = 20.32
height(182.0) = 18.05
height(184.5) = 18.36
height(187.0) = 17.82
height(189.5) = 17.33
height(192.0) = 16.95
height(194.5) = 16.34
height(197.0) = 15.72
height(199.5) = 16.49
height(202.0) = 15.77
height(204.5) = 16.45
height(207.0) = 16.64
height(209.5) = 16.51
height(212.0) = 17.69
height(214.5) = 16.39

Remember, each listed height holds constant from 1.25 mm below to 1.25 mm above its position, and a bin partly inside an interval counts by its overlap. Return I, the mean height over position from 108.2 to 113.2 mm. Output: 17.4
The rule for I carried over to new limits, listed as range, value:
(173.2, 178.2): 19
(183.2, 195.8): 17.4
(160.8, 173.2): 18.1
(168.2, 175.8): 18.7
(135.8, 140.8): 17.9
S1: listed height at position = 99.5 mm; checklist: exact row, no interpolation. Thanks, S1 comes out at 20.68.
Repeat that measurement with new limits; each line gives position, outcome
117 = 16.57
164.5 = 17.54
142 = 18.45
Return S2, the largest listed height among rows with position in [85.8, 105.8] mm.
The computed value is 20.68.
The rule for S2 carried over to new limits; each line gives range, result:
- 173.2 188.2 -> 20.32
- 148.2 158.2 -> 17.43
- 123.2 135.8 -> 18.48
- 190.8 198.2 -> 16.95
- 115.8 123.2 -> 17.32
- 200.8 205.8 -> 16.45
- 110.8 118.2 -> 17.25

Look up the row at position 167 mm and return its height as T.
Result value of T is 17.56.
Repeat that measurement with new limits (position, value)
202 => 15.77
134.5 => 18.48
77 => 17.2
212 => 17.69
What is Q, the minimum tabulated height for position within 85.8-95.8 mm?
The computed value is 15.54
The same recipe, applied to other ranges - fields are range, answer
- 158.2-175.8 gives 17.54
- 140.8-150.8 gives 16.52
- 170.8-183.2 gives 18.05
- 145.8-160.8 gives 16.49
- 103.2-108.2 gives 18.41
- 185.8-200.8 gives 15.72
